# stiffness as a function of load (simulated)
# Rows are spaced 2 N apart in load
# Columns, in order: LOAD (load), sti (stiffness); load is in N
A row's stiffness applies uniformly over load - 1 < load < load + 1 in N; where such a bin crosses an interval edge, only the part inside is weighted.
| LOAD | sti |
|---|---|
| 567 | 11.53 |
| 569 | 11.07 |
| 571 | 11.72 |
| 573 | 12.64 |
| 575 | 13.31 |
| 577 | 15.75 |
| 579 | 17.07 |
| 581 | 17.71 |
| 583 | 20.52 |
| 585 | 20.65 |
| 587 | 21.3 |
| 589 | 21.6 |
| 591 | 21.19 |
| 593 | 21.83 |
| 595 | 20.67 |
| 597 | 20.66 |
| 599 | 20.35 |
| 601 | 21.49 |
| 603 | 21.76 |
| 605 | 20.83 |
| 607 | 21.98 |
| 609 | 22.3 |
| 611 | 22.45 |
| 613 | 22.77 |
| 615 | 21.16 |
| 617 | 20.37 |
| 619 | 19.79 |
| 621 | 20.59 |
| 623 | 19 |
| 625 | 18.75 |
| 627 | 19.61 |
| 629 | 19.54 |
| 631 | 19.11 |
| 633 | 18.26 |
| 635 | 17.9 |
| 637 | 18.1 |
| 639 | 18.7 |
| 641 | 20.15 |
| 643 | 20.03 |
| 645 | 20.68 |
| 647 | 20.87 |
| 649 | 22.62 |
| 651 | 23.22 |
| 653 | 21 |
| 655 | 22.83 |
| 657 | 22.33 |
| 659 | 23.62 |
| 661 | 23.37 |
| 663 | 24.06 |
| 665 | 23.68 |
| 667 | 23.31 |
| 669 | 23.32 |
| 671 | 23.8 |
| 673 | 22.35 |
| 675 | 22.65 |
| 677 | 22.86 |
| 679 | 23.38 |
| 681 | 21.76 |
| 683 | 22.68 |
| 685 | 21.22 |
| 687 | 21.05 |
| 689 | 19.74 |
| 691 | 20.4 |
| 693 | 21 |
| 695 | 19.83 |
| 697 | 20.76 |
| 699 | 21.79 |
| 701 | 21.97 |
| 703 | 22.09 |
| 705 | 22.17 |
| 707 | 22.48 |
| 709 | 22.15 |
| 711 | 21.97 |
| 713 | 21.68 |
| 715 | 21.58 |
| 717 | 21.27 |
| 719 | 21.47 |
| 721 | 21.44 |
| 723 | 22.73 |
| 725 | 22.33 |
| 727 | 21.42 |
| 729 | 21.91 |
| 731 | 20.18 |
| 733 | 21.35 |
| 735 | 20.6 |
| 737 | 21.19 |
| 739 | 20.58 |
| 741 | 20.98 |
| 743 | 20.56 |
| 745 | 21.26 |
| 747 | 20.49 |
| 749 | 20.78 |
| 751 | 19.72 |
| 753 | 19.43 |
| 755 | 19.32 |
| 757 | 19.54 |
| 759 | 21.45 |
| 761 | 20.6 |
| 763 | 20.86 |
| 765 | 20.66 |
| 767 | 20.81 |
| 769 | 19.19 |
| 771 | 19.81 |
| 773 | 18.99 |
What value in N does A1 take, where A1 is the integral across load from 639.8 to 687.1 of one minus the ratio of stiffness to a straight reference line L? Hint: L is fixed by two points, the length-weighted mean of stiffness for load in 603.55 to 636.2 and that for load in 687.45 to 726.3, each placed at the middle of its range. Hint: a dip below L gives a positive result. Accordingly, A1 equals -3.3 N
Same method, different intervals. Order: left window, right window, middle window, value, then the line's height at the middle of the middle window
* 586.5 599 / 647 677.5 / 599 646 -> 3.5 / 21.9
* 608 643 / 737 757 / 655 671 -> -2.7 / 20.1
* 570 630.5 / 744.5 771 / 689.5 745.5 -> -3.5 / 20.1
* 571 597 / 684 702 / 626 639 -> 0.5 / 19.5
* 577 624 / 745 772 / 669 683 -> -1.6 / 20.5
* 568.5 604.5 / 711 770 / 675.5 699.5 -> -1.6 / 20.1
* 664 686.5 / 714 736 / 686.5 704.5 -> 1.0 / 22.3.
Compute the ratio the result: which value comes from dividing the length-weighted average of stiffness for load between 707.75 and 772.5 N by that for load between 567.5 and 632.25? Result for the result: 1.1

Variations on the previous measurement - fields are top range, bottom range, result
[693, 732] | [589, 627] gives 1.03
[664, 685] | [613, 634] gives 1.16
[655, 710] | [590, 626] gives 1.06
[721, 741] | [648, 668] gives 0.93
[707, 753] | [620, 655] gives 1.06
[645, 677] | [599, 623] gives 1.07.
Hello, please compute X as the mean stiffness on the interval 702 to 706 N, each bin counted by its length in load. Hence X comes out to 22.1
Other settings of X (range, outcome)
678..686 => 22.3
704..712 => 22.2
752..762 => 20.1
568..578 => 12.9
